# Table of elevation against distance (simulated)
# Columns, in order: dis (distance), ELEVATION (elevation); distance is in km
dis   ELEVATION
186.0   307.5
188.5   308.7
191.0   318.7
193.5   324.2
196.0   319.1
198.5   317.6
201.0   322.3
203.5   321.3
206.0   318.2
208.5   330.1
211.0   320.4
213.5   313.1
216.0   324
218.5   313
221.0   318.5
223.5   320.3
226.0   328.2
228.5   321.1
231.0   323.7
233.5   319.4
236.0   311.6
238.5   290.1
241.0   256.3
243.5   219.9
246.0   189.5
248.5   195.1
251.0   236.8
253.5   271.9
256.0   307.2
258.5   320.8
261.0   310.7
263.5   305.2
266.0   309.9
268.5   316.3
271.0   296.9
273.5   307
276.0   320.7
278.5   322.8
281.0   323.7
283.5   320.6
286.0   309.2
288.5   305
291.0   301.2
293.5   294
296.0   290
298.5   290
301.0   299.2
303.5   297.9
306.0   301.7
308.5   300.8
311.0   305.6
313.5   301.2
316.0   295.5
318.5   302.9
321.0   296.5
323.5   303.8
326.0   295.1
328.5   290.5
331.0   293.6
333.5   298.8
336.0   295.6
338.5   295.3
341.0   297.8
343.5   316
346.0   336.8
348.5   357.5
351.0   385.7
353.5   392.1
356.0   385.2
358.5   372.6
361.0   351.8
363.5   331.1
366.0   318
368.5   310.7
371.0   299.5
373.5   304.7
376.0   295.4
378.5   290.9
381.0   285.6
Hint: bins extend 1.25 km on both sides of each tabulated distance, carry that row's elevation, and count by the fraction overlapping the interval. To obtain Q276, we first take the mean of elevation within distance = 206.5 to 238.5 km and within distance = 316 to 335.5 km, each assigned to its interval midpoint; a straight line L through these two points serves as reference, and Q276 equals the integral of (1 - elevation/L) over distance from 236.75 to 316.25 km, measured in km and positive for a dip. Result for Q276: 4.2 km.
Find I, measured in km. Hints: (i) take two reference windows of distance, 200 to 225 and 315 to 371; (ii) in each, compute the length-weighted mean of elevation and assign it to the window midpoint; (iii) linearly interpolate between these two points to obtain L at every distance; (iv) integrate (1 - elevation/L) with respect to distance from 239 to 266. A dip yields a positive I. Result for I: 4.8 km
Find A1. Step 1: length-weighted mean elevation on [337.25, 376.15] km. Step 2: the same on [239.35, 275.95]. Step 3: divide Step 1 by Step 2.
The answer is 1.21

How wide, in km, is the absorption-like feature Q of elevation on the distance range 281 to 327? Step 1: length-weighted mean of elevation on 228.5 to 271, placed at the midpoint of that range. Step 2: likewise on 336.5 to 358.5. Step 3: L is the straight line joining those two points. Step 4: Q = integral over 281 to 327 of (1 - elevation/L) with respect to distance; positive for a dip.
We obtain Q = 2.3 km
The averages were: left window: 282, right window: 346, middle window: 301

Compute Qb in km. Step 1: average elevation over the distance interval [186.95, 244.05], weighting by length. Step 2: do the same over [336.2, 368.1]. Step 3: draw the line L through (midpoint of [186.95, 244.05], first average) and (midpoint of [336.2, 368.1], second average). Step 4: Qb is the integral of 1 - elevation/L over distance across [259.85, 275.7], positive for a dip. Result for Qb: 0.76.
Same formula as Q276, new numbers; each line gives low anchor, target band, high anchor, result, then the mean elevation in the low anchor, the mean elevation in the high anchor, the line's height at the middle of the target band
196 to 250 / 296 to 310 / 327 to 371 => 0.9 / 299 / 330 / 319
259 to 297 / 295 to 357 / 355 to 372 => 2.5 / 309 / 338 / 326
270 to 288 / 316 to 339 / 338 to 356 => 2.7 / 314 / 345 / 336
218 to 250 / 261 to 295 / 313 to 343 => -2.3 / 284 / 298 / 290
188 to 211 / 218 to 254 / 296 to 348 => 3.9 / 320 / 301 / 315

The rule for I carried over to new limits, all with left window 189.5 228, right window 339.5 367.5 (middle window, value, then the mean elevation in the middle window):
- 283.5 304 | 2.3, 300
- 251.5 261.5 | 1.0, 297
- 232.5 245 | 1.9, 277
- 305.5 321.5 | 1.9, 301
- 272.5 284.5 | 0.5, 319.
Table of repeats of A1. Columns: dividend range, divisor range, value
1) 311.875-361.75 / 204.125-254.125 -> 1.11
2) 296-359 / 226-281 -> 1.09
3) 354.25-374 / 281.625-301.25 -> 1.12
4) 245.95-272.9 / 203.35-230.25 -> 0.88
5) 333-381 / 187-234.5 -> 1.02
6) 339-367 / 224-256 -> 1.27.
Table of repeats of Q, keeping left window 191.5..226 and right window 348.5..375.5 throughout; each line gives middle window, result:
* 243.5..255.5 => 3.6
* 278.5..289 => 0.5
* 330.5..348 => 1.7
